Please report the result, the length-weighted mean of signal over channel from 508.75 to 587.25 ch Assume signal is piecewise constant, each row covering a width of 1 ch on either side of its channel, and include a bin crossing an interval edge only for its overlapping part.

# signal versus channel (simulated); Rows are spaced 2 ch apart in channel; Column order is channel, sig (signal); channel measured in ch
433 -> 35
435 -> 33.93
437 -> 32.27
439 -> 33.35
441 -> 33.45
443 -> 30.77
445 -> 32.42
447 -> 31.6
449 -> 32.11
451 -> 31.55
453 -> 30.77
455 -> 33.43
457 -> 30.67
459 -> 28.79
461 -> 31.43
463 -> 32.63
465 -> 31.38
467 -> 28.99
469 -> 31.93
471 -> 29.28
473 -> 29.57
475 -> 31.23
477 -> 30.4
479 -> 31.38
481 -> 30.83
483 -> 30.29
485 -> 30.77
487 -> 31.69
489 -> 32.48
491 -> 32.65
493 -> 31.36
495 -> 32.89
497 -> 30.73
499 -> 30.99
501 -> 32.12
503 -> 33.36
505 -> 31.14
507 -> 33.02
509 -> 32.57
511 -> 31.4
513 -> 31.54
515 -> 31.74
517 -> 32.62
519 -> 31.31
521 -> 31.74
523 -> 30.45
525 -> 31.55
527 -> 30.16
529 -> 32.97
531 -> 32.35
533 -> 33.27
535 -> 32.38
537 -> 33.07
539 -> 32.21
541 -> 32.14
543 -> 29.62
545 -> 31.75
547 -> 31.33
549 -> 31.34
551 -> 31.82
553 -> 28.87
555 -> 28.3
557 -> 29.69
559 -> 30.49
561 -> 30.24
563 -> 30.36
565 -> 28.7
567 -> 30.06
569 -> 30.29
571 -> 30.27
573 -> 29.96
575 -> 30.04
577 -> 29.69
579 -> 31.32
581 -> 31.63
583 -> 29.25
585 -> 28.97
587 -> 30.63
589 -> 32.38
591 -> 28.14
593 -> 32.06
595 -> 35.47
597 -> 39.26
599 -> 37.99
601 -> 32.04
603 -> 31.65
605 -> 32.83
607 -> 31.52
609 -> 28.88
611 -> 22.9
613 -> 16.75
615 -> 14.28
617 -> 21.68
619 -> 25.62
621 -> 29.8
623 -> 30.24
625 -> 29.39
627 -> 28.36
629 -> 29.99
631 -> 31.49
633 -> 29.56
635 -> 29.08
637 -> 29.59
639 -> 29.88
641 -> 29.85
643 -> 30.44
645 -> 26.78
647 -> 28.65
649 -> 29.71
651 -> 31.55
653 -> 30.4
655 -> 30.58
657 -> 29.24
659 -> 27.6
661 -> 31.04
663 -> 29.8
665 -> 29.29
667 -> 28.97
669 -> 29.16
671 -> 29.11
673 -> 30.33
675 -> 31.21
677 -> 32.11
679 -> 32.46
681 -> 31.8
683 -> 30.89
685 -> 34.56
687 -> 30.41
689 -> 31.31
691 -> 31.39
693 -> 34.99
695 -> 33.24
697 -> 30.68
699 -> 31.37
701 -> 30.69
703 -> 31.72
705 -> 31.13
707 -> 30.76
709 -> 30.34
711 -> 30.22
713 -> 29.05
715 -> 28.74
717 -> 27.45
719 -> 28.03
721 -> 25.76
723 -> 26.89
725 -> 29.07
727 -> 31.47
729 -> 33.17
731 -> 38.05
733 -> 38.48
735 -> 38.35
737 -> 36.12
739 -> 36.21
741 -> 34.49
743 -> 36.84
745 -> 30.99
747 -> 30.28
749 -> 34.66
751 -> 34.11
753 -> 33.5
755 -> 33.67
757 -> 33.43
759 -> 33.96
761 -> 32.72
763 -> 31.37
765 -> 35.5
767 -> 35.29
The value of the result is 30.9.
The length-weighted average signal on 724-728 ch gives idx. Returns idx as 30.3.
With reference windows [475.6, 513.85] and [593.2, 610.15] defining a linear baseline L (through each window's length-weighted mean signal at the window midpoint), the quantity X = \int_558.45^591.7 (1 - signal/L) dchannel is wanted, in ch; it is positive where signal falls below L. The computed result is 2.9 ch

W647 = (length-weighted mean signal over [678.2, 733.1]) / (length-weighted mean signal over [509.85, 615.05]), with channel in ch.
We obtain 1.0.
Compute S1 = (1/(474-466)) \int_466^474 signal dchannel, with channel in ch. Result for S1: 29.9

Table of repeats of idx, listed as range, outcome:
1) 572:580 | 30.3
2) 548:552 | 31.6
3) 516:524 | 31.5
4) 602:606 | 32.2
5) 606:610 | 30.2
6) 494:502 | 31.7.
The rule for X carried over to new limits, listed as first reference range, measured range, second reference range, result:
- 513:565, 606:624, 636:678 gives 3.4 ch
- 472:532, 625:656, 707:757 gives 2.2 ch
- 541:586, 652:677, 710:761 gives 1.4 ch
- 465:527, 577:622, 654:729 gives 2.2 ch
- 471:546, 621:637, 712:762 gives 1.2 ch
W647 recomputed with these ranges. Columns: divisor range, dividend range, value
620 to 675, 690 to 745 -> 1.08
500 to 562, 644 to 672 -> 0.93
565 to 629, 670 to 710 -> 1.07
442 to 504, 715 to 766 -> 1.05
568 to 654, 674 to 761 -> 1.09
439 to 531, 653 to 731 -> 0.97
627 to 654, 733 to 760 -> 1.16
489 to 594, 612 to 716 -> 0.95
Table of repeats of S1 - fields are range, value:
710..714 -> 29.6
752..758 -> 33.5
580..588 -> 30.1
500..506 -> 32.2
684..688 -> 32.5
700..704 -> 31.2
